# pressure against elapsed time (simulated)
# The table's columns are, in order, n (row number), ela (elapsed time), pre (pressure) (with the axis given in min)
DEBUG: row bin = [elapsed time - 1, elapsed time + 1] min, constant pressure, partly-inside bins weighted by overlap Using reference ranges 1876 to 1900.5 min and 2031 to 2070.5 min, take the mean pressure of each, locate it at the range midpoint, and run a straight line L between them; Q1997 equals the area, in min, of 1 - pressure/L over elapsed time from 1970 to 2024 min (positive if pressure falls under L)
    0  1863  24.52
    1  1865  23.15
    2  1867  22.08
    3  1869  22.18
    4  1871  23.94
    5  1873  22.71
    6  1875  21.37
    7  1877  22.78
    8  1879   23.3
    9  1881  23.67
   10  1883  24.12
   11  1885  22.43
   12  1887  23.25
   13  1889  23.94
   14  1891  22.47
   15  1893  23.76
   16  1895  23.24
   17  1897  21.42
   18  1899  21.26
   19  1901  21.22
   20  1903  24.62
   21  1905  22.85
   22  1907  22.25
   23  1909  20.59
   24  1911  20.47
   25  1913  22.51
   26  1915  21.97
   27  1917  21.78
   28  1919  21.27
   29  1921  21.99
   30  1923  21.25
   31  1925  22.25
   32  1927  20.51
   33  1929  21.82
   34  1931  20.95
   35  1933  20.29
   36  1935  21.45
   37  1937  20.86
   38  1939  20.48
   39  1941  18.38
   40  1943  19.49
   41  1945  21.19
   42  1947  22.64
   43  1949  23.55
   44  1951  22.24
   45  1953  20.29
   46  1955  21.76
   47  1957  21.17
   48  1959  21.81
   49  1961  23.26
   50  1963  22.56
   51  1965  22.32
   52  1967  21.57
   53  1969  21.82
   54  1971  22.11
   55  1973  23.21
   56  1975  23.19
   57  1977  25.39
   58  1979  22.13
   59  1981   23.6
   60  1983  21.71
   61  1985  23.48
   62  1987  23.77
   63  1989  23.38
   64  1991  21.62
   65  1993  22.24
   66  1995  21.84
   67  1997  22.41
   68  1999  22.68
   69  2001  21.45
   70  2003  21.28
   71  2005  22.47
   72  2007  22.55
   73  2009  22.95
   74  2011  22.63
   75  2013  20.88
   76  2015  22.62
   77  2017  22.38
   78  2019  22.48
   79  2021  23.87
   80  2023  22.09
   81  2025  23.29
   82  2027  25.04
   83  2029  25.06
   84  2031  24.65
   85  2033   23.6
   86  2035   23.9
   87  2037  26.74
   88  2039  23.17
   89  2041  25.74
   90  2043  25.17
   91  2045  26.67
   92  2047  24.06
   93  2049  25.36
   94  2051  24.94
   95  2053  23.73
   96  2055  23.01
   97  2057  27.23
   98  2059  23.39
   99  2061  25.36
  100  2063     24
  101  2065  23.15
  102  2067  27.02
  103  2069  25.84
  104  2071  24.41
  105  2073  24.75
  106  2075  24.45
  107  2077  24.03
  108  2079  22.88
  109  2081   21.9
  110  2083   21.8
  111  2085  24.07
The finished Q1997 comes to 3.6 min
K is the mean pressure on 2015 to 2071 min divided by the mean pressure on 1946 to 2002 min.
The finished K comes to 1.1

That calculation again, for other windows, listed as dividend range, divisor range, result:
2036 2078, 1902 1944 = 1.17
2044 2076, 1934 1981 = 1.13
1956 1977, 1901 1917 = 1.02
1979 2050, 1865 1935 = 1.05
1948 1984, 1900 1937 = 1.04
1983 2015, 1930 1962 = 1.05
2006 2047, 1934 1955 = 1.13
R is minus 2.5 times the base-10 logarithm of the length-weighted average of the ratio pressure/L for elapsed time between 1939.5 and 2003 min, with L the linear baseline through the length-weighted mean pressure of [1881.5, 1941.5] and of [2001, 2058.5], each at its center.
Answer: 0.033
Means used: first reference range 21.9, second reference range 23.8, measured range 22.2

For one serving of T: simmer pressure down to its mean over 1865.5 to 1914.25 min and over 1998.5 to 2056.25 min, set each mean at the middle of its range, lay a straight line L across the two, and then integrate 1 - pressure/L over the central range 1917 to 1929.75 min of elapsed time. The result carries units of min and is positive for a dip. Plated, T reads 0.7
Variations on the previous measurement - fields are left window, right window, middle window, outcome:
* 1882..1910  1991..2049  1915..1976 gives 3.6 min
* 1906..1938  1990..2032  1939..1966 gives 0.4 min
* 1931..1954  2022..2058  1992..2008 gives 0.7 min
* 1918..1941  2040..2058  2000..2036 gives 1.7 min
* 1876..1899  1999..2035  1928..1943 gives 1.6 min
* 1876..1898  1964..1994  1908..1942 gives 2.8 min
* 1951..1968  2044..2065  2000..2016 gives 0.8 min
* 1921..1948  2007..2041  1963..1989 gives -0.9 min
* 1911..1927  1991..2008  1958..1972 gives -0.2 min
